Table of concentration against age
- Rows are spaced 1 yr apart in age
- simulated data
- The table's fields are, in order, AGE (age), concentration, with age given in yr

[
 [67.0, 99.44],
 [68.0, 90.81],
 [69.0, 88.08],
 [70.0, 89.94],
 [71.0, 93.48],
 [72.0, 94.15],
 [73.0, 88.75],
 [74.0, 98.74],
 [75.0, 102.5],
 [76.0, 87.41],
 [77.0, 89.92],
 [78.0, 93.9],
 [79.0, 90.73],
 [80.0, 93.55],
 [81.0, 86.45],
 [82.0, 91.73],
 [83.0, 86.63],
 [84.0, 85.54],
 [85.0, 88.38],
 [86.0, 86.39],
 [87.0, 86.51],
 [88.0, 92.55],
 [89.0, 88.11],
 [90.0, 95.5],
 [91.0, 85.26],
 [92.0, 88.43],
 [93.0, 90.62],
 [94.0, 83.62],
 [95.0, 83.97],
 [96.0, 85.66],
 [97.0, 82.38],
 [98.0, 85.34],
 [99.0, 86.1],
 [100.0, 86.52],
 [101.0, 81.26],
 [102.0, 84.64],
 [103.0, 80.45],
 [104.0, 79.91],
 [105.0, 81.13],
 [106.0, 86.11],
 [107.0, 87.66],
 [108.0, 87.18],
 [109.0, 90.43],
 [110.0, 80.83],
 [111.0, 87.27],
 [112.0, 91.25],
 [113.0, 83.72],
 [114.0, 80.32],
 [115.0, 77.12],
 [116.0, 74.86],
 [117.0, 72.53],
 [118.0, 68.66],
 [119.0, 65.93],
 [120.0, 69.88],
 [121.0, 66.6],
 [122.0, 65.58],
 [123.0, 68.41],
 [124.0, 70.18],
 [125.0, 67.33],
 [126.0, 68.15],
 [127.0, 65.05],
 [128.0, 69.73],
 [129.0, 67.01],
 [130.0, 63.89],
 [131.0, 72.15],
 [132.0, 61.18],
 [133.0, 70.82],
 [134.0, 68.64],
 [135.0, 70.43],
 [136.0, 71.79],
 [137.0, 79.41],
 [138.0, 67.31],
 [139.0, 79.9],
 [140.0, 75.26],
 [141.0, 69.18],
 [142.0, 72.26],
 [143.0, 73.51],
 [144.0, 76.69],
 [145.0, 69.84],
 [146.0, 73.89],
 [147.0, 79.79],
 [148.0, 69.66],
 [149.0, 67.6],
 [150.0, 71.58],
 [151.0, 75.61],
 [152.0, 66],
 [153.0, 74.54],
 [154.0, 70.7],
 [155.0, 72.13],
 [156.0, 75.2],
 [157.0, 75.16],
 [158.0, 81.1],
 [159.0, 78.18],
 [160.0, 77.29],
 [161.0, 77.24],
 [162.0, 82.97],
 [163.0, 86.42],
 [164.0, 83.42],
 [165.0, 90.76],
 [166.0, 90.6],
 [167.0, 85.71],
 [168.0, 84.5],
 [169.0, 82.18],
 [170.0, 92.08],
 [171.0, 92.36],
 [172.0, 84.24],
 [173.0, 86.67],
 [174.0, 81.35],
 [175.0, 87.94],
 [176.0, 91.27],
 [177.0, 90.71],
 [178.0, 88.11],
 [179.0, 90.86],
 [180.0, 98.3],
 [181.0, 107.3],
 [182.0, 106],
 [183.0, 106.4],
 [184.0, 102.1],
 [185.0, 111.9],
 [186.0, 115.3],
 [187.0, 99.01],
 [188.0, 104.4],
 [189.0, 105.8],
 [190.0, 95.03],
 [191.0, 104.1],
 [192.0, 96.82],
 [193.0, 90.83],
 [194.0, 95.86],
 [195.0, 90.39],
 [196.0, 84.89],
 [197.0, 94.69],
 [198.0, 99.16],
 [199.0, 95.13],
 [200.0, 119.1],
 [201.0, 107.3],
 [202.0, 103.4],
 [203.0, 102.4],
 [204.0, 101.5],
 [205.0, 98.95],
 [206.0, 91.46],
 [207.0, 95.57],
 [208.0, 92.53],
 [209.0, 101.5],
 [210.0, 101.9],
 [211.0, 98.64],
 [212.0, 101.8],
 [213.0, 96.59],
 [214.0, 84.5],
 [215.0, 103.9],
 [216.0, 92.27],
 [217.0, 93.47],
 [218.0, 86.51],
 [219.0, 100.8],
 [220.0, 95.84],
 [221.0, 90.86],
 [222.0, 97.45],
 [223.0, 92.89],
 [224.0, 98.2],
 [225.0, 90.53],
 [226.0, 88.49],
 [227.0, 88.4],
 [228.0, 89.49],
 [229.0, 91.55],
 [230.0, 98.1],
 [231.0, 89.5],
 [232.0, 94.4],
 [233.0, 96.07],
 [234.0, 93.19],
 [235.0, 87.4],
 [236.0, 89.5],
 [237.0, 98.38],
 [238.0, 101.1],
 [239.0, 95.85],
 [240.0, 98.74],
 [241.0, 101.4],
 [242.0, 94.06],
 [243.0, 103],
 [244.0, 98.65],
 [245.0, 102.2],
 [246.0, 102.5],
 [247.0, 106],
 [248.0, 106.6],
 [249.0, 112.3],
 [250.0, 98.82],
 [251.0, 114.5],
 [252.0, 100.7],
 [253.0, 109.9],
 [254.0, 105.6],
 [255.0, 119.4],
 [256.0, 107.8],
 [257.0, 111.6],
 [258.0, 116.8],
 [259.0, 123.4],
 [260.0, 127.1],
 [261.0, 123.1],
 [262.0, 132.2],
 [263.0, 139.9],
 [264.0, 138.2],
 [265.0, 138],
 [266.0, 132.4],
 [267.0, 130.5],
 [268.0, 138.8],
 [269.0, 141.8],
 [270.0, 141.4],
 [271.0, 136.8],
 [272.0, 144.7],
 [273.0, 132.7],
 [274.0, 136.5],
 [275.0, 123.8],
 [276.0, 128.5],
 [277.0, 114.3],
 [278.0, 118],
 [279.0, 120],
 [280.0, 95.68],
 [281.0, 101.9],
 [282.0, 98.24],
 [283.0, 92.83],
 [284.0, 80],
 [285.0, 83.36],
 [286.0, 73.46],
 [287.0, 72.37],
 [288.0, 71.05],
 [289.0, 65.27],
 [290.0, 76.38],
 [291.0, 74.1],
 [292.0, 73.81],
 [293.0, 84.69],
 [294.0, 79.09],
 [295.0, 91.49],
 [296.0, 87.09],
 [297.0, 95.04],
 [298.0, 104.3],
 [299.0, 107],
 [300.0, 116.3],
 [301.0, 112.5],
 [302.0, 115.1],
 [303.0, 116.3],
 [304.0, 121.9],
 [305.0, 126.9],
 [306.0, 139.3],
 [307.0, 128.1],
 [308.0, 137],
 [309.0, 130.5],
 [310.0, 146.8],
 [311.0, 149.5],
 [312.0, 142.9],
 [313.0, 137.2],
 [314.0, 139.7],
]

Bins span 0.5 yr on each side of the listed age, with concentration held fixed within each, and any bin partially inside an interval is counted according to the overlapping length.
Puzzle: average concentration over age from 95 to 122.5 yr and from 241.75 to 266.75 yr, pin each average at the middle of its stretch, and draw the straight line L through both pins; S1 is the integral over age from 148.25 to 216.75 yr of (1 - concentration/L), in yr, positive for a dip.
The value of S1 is 4.6 yr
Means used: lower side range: 80.4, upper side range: 115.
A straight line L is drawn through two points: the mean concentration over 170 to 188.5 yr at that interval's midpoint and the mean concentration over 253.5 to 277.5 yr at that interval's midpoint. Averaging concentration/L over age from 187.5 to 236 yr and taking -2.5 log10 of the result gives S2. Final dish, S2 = 0.13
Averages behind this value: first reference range 96.8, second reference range 129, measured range 96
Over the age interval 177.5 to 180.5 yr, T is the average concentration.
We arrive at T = 92.4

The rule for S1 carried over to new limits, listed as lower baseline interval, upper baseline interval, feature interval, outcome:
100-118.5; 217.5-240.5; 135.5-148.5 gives 1.8 yr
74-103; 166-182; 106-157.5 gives 9.1 yr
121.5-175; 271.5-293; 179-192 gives -3.5 yr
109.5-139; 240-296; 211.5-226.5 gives 0.3 yr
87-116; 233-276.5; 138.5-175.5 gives 6.8 yr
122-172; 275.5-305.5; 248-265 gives -4.9 yr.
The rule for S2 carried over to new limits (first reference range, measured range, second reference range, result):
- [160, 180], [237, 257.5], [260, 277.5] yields 0.18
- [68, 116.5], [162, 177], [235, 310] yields 0.12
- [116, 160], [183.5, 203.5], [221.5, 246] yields -0.19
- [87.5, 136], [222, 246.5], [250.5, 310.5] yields 0.09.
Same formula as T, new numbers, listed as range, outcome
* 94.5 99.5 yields 84.7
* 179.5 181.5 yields 103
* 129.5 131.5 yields 68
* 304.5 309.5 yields 132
